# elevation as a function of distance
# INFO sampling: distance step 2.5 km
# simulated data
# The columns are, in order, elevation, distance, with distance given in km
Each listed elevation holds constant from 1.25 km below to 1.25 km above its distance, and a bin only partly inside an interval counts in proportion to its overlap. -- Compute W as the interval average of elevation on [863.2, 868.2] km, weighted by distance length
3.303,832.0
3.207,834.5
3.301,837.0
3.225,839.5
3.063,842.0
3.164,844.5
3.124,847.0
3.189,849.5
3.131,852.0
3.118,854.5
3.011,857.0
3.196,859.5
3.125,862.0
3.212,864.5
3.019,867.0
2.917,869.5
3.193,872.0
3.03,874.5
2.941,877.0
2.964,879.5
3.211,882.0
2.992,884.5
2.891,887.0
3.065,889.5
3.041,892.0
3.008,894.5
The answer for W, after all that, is 3.12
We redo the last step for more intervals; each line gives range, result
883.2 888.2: 2.94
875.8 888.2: 3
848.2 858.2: 3.11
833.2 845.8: 3.19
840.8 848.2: 3.12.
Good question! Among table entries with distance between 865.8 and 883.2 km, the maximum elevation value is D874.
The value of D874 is 3.211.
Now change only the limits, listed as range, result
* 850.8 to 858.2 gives 3.131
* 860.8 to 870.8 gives 3.212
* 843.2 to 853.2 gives 3.189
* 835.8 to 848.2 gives 3.301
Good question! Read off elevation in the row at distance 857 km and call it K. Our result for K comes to 3.011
